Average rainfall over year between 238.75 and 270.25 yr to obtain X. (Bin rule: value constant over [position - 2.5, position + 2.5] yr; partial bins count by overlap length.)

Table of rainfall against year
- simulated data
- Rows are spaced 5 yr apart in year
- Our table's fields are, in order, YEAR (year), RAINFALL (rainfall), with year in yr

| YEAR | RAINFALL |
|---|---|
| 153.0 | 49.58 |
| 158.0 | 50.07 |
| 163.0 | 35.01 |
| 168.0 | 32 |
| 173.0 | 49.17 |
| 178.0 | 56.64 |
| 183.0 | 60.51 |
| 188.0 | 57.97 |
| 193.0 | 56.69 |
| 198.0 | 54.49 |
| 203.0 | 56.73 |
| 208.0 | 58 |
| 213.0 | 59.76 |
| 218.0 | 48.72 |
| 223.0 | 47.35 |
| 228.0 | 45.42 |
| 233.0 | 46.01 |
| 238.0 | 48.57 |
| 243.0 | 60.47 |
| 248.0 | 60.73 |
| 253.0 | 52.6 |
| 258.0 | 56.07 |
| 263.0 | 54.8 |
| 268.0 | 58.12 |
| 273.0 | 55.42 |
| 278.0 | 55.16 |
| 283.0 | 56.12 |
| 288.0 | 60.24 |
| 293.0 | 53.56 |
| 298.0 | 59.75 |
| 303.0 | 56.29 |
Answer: 56.6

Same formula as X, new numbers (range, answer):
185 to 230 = 54.1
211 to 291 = 54.1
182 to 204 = 57.1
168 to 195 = 53.9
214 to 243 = 49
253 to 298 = 56.2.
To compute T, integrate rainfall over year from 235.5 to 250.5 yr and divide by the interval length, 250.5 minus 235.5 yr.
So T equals 56.6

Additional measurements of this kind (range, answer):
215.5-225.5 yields 48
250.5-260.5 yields 54.3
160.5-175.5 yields 38.7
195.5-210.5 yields 56.4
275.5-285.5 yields 55.6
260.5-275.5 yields 56.1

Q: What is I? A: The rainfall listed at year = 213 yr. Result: 59.76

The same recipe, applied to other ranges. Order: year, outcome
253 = 52.6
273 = 55.42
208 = 58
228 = 45.42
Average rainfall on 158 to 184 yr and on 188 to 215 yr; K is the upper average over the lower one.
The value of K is 1.24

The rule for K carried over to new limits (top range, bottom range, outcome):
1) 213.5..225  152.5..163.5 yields 1.09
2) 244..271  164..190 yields 1.13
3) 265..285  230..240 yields 1.19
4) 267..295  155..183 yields 1.22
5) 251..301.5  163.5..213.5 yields 1.06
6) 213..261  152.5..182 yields 1.14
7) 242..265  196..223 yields 1.04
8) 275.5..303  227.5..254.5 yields 1.08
